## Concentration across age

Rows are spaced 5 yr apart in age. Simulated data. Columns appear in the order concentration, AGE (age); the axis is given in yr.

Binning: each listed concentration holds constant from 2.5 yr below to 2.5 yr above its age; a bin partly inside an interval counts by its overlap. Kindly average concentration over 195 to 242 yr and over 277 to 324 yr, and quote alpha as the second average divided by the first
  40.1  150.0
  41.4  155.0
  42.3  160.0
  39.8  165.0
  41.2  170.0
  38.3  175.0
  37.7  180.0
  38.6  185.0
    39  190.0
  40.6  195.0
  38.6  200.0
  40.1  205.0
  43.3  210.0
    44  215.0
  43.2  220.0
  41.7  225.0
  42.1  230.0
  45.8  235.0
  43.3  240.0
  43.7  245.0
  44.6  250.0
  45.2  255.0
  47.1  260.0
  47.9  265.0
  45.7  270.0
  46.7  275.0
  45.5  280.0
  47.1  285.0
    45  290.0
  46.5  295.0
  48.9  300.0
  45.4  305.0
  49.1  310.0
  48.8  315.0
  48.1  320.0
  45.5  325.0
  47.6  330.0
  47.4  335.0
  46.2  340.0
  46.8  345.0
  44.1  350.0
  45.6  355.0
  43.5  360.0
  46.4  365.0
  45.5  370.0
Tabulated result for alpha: 1.11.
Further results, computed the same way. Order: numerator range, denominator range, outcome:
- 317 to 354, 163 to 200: 1.18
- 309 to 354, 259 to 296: 1.01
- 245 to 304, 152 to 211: 1.16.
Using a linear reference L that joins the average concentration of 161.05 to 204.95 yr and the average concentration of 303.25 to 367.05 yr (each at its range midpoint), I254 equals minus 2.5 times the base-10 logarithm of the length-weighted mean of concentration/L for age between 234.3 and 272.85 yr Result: -0.07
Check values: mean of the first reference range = 39.4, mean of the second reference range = 46.5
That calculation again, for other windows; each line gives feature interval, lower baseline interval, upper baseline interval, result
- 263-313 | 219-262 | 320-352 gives -0.04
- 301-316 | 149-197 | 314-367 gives -0.06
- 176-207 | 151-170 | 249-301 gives 0.09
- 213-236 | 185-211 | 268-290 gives -0.03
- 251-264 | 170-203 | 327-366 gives -0.10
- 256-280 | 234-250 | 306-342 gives -0.03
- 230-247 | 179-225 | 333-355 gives -0.05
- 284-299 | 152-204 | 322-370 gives -0.06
